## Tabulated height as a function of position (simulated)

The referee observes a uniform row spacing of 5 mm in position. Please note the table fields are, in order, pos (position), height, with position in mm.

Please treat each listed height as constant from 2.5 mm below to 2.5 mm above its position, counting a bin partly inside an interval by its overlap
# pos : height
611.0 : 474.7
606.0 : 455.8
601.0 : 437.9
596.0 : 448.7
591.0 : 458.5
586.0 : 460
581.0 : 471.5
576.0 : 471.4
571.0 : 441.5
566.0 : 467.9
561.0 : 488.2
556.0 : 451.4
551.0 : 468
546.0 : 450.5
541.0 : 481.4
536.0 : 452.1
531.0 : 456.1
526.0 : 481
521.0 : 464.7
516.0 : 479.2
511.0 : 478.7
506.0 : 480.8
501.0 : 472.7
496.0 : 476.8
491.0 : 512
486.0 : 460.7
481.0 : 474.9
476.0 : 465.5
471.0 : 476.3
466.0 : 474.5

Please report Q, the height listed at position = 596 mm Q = 448.7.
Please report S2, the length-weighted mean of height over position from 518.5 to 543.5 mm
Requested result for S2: 467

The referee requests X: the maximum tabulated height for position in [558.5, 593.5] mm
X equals 488.2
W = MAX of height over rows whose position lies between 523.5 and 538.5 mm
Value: 481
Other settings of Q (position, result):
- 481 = 474.9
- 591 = 458.5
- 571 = 441.5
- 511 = 478.7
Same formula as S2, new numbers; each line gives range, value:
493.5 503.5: 475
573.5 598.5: 462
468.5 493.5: 478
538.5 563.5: 468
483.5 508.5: 481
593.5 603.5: 443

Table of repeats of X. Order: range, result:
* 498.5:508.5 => 480.8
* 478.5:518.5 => 512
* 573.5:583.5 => 471.5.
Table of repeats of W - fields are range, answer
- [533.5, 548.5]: 481.4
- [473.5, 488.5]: 474.9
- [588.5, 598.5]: 458.5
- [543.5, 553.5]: 468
